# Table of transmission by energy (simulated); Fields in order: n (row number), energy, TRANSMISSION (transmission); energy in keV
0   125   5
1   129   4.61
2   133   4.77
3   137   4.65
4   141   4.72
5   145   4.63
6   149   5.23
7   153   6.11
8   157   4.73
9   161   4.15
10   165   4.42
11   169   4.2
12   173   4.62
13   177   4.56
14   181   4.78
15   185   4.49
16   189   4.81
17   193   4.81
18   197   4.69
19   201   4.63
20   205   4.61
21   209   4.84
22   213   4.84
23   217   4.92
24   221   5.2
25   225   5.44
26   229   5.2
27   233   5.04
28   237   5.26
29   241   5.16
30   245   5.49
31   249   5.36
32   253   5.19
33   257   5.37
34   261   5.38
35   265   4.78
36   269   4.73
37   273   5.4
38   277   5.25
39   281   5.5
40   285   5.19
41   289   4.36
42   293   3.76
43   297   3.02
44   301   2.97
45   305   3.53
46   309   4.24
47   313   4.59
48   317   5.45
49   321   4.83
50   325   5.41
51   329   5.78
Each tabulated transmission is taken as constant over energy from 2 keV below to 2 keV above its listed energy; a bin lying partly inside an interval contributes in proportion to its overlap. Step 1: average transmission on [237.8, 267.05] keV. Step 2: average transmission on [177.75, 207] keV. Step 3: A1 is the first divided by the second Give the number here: 1.1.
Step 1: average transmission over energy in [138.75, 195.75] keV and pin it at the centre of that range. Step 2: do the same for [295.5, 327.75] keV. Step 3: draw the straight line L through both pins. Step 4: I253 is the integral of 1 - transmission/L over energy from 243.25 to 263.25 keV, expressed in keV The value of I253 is -3.9 keV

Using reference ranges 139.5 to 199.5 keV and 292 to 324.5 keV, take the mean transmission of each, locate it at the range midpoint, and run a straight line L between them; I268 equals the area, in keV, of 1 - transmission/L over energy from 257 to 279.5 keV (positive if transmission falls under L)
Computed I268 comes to -4.4 keV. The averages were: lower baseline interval 4.73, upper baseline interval 4.12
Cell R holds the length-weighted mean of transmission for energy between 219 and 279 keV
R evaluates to 5.22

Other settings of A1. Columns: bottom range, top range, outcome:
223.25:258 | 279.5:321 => 0.81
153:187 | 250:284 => 1.13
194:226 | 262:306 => 0.91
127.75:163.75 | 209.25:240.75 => 1.06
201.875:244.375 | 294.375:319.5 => 0.79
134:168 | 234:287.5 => 1.09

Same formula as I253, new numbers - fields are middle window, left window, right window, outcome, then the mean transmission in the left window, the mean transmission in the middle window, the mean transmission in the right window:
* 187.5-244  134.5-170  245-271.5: 0.46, 4.78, 4.97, 5.17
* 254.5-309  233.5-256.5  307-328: 6.06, 5.28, 4.55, 4.95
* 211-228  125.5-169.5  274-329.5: -1.60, 4.77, 5.11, 4.55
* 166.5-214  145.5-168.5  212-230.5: 3.34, 4.86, 4.65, 5.13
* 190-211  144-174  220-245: 1.31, 4.77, 4.72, 5.24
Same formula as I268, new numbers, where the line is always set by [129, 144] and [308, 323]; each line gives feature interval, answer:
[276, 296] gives 0.4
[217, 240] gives -2.1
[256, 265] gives -0.9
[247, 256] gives -1.0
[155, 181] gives 1.3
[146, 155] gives -1.6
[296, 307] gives 3.7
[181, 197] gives 0.1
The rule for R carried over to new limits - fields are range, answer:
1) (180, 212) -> 4.71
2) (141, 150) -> 4.85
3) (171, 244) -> 4.89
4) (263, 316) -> 4.43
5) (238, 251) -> 5.33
